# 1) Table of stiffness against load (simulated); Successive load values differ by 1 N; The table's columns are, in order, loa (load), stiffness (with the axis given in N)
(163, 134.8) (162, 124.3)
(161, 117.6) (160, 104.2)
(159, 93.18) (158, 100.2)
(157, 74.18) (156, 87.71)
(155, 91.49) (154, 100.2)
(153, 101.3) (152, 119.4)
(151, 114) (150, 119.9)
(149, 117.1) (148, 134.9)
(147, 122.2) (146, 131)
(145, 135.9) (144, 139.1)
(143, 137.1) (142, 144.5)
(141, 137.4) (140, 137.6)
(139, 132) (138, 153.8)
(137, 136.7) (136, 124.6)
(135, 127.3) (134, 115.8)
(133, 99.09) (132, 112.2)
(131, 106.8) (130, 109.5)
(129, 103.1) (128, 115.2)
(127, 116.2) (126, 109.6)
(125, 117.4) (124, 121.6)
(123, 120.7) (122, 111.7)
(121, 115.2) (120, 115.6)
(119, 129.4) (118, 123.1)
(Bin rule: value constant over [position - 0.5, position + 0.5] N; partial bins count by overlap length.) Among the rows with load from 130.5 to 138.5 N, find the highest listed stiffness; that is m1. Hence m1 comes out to 153.8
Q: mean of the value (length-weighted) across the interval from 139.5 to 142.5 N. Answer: 140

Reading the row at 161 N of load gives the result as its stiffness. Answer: 117.6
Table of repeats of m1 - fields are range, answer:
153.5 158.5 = 100.2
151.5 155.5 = 119.4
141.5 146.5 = 144.5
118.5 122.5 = 129.4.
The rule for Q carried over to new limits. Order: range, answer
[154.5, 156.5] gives 89.6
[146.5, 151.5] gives 122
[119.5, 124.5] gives 117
